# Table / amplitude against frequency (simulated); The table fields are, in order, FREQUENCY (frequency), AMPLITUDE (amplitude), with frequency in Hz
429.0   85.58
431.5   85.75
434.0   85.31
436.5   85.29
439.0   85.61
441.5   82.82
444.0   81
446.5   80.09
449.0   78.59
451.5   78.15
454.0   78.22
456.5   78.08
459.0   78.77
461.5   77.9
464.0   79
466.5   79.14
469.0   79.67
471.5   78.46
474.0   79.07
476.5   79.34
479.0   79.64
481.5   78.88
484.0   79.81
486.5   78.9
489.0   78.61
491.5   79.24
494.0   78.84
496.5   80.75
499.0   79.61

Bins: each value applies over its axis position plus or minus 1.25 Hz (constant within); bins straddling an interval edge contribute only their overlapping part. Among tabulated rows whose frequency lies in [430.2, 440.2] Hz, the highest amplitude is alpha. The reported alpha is 85.75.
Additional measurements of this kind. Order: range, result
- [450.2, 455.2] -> 78.22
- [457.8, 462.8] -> 78.77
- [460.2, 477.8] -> 79.67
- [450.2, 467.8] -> 79.14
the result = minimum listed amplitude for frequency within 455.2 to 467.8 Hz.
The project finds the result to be 77.9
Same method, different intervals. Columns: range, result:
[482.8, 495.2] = 78.61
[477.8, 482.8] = 78.88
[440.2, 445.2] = 81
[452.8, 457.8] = 78.08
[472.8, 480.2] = 79.07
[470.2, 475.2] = 78.46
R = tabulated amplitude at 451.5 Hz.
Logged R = 78.15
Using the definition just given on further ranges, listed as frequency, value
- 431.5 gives 85.75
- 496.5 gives 80.75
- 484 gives 79.81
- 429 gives 85.58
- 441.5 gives 82.82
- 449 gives 78.59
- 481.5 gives 78.88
